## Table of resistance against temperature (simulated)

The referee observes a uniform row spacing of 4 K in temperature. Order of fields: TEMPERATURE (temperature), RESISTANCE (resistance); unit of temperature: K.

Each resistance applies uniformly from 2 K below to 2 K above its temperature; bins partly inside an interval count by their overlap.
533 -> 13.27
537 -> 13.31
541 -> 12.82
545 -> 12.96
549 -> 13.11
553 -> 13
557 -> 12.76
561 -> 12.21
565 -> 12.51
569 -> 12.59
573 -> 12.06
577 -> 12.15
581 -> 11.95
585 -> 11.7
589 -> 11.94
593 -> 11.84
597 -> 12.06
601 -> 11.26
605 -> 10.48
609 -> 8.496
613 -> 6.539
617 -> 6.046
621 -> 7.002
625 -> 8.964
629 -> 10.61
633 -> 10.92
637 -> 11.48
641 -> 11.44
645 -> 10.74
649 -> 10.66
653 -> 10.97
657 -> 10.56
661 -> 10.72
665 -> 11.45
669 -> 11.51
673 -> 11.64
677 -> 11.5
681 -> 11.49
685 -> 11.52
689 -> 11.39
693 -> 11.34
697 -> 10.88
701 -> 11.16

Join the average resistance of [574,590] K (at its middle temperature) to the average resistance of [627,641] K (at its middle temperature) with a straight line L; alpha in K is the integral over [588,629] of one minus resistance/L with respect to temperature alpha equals 7.4 K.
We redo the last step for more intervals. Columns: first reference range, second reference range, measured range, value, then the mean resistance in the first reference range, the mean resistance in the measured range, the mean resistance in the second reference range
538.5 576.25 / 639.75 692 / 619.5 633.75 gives 2.9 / 12.7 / 9.32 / 11.2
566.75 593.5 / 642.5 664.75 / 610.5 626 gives 5.9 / 12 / 7.06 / 10.8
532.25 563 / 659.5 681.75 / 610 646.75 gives 8.1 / 12.9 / 9.27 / 11.4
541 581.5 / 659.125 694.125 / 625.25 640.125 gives 1.3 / 12.6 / 10.8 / 11.4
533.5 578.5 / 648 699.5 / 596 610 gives 1.7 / 12.7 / 10.6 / 11.2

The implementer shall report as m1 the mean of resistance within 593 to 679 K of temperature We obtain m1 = 10.3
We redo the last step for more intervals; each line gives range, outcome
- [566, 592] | 12.1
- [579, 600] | 11.9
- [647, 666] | 10.8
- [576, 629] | 10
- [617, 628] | 7.87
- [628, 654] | 11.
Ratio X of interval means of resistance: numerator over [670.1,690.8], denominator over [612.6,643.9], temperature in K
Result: 1.2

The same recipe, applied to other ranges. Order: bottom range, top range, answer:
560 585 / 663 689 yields 0.94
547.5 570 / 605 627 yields 0.61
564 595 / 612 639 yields 0.73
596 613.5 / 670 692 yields 1.16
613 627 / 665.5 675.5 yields 1.60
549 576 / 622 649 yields 0.84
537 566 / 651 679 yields 0.87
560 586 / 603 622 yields 0.64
